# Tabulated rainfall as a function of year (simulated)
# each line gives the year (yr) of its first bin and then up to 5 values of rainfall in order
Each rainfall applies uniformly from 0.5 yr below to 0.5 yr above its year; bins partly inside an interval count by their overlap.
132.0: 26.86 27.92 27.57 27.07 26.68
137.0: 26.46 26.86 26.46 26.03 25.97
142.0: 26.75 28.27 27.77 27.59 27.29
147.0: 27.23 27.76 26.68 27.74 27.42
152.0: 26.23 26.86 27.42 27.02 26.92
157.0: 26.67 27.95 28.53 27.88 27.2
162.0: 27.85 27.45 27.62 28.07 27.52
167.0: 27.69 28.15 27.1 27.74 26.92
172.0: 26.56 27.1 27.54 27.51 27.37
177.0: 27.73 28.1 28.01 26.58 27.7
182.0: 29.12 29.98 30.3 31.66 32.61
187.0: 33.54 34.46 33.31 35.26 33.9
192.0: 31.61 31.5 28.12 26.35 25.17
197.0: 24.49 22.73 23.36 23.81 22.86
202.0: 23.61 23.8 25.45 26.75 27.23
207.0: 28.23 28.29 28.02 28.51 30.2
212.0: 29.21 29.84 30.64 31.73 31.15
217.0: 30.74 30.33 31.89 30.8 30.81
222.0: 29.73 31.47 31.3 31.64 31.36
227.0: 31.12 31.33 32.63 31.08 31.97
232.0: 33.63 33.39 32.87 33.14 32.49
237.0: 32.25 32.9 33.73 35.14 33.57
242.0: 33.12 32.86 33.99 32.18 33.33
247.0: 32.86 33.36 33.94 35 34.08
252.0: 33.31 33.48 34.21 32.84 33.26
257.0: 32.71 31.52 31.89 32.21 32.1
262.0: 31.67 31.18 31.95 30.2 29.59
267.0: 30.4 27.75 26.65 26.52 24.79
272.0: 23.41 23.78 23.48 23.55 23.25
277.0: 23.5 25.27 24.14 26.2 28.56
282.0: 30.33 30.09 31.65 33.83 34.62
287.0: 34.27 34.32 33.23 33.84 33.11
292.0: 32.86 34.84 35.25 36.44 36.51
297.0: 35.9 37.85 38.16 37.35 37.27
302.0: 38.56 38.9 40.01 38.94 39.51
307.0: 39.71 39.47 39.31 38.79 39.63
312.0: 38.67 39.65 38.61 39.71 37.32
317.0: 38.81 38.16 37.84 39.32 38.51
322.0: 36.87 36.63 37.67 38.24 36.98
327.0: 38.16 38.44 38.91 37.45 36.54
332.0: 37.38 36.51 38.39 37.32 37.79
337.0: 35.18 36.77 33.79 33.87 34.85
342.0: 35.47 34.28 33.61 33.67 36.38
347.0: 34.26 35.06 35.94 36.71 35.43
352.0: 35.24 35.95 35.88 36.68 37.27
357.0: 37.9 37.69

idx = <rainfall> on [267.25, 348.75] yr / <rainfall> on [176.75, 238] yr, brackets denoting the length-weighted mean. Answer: 1.2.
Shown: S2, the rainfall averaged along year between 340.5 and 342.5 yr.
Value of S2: 35.2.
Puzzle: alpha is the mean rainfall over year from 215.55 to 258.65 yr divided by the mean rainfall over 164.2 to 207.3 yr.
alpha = 1.2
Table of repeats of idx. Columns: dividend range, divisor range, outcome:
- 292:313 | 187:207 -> 1.37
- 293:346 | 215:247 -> 1.16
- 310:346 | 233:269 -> 1.14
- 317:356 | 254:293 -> 1.23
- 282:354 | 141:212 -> 1.31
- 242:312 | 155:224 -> 1.15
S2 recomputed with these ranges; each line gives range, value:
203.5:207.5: 26.9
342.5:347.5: 34.4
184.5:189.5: 33.1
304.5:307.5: 39.4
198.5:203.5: 23.5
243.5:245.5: 33.1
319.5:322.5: 38.2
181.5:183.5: 29.6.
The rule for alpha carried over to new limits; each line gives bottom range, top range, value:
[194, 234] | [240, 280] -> 1.04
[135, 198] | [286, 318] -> 1.33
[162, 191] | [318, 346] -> 1.26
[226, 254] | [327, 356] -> 1.09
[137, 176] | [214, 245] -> 1.18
